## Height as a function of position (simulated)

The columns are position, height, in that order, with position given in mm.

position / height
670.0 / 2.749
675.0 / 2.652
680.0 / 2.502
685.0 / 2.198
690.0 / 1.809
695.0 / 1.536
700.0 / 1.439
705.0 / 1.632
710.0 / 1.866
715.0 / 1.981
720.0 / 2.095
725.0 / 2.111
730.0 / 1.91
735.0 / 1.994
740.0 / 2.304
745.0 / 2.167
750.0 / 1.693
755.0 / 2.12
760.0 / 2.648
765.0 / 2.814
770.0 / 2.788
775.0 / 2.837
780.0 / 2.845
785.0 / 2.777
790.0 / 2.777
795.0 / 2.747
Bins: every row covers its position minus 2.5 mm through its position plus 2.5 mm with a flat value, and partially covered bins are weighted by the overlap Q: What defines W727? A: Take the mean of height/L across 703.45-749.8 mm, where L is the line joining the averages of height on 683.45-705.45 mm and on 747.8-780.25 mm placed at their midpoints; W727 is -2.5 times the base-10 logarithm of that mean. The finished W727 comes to 0.04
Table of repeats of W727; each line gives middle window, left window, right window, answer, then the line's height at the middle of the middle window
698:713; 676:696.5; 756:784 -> 0.32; 2.24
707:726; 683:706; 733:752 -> -0.07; 1.87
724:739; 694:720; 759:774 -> 0.07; 2.16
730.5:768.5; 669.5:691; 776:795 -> 0.18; 2.66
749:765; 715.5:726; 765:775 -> 0.14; 2.61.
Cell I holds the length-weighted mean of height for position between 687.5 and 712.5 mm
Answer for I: 1.66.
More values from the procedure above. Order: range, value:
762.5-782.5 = 2.82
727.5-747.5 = 2.09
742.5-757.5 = 1.99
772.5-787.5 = 2.82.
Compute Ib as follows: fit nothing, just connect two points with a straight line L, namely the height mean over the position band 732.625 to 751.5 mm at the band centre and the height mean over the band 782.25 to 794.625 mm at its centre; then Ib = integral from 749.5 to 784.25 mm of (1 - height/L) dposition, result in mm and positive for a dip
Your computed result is -2.08 mm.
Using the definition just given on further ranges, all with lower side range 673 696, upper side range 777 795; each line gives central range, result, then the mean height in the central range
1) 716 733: 2.7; 2.03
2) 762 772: -0.4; 2.79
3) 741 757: 3.4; 2.02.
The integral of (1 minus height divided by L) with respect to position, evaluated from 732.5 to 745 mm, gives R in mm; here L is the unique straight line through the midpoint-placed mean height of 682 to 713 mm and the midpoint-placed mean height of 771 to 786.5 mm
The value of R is 0.8 mm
